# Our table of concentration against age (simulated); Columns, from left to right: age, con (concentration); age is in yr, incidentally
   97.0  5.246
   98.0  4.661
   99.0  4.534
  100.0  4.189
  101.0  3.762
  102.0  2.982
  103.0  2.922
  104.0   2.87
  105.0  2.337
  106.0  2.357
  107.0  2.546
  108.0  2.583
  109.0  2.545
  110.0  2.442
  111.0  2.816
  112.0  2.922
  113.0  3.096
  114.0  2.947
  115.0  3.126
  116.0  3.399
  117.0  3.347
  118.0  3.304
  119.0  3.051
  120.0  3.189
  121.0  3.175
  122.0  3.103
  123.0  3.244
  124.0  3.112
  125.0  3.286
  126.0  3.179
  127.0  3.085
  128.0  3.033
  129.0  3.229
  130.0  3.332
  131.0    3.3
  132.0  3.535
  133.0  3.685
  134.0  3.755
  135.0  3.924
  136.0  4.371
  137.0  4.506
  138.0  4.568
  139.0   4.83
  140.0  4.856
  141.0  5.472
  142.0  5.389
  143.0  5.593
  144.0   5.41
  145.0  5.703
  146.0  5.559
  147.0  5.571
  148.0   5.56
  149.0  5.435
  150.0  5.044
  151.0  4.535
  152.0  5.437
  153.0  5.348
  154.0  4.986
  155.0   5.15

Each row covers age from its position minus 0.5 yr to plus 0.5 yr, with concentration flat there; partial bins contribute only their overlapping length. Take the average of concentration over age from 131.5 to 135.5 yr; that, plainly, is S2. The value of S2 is 3.72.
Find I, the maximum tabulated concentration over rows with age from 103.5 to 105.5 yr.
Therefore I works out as 2.87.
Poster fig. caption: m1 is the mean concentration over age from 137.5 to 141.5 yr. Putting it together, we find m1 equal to 4.93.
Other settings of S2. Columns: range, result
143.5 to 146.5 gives 5.56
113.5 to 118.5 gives 3.22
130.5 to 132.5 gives 3.42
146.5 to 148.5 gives 5.57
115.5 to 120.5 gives 3.26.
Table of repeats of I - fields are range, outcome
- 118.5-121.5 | 3.189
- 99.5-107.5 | 4.189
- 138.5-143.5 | 5.593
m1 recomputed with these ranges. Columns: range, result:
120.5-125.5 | 3.18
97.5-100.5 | 4.46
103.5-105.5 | 2.6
